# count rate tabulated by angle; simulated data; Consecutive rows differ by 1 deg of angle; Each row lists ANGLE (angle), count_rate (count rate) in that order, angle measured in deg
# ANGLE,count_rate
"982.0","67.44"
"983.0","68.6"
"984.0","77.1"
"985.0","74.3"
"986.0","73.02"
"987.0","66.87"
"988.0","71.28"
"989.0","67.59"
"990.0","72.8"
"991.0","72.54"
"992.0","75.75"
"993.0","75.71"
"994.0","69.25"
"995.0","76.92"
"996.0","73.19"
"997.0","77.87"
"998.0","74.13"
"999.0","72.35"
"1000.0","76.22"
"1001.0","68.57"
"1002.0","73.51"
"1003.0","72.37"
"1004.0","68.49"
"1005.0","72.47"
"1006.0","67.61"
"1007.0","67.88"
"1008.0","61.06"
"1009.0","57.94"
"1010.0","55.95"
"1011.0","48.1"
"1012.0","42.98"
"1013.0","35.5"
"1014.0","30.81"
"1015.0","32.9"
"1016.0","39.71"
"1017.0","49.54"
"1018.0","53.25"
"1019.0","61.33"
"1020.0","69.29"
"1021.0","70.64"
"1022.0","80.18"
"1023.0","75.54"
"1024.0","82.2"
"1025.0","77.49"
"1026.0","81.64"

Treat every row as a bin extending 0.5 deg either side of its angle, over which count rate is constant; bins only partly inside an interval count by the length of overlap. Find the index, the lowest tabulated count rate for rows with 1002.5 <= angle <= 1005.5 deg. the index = 68.49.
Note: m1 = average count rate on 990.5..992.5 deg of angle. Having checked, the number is 74.1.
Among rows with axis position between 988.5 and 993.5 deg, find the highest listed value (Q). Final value 75.75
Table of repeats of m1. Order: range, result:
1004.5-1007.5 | 69.3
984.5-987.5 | 71.4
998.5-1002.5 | 72.7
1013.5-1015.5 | 31.9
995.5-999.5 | 74.4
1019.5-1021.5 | 70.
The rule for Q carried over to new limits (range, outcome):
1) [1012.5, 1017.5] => 49.54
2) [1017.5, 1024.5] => 82.2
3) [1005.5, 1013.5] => 67.88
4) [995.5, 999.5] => 77.87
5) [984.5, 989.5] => 74.3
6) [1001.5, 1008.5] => 73.51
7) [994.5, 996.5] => 76.92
